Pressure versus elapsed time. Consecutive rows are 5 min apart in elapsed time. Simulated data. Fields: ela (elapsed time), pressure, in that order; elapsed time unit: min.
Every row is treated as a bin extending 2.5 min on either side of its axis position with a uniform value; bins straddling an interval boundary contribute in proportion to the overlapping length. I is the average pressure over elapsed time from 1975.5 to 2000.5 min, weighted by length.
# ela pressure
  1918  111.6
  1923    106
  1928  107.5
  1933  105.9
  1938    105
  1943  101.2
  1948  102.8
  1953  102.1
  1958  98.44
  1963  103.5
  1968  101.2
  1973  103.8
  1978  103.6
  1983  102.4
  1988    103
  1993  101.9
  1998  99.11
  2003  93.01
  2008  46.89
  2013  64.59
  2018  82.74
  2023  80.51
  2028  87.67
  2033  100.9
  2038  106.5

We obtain 102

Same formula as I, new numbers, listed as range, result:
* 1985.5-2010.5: 88.8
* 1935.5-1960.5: 102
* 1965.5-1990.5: 103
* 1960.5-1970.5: 102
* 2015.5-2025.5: 81.6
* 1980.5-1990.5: 103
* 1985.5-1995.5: 102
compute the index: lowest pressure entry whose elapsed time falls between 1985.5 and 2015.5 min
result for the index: 46.89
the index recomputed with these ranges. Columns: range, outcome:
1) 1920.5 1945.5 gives 101.2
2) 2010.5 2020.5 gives 64.59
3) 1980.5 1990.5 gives 102.4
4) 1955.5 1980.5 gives 98.44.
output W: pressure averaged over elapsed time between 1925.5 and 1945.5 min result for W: 105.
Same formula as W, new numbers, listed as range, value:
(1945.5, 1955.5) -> 102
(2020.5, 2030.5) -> 84.1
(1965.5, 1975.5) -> 102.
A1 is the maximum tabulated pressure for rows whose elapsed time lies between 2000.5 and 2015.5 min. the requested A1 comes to 93.01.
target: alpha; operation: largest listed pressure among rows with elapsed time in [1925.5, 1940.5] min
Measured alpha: 107.5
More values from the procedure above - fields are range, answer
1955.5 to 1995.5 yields 103.8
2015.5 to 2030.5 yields 87.67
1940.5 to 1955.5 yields 102.8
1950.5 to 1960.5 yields 102.1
